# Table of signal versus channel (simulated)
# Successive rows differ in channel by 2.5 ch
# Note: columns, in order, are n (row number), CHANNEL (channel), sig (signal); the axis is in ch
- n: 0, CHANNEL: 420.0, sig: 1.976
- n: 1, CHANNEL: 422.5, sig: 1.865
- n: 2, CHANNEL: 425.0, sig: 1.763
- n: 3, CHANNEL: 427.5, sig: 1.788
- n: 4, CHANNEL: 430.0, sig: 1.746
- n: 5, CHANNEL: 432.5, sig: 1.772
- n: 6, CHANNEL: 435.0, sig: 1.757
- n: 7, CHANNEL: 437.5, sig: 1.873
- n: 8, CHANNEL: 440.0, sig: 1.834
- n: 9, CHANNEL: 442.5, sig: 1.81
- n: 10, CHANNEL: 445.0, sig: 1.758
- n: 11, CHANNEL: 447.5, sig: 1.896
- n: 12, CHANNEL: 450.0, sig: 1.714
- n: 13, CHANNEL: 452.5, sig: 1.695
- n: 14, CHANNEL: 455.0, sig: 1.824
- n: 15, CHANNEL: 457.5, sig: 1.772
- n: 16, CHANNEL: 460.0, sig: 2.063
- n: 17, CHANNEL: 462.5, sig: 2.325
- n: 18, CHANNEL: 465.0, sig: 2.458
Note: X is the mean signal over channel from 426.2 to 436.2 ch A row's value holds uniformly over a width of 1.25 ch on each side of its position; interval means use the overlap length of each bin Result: 1.77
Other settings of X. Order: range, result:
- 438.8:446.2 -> 1.8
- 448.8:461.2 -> 1.81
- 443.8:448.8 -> 1.83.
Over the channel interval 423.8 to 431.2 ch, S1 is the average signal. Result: 1.77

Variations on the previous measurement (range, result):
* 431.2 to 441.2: 1.81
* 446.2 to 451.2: 1.81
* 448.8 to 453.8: 1.71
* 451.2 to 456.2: 1.76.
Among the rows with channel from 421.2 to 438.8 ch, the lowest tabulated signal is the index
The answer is 1.746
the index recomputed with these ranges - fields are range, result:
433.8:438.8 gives 1.757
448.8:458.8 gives 1.695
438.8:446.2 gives 1.758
